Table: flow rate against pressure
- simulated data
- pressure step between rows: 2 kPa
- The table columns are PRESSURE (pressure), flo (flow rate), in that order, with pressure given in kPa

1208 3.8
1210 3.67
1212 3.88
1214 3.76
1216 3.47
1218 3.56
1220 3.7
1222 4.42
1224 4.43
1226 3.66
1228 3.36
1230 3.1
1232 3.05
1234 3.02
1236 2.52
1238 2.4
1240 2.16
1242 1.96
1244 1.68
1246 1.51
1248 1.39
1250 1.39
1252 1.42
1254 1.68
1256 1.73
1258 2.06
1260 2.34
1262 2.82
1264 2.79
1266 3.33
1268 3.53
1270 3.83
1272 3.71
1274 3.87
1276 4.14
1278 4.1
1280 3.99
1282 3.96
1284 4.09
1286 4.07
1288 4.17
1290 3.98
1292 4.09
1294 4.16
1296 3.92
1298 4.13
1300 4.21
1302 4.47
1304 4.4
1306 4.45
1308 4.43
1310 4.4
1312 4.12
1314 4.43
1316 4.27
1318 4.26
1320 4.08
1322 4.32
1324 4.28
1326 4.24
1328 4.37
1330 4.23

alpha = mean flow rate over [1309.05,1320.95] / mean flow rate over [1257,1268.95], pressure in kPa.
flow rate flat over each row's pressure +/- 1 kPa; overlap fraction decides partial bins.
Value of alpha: 1.5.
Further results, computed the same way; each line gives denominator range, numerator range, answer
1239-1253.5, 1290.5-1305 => 2.55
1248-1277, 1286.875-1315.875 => 1.56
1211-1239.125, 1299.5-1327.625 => 1.25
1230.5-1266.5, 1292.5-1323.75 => 1.96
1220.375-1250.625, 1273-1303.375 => 1.51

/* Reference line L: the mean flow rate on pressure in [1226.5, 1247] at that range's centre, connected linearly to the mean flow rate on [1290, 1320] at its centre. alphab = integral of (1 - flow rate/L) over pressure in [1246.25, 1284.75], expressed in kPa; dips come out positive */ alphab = 4.6 kPa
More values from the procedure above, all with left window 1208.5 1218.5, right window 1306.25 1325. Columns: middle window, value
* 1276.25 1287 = 0.1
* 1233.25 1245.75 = 5.2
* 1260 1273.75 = 2.4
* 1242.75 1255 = 7.5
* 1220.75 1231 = -0.1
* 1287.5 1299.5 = 0.2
